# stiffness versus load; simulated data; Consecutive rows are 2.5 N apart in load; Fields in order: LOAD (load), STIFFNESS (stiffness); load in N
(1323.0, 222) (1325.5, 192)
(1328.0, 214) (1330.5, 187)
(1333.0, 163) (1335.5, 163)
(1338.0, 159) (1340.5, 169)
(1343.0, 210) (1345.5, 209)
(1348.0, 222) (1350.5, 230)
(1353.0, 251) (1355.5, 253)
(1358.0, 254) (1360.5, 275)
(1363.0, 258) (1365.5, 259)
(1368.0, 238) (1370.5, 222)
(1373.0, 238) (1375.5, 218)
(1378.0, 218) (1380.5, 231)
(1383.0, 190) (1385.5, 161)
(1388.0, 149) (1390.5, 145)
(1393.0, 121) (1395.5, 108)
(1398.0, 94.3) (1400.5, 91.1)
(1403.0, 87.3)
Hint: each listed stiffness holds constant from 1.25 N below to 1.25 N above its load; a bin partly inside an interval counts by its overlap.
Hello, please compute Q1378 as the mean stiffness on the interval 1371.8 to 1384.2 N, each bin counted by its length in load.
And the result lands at 219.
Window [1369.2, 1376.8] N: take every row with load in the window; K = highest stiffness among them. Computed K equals 238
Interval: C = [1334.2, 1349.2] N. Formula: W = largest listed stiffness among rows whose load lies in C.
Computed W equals 222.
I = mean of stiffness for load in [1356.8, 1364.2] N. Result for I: 262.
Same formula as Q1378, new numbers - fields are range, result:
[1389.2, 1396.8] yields 125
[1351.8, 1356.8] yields 252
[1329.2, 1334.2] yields 176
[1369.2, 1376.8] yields 226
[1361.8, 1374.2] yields 243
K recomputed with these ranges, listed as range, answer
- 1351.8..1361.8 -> 275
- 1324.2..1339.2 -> 214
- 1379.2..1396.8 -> 231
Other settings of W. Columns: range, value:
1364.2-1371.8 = 259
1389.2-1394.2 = 145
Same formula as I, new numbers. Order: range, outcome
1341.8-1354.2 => 224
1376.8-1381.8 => 224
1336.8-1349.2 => 194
